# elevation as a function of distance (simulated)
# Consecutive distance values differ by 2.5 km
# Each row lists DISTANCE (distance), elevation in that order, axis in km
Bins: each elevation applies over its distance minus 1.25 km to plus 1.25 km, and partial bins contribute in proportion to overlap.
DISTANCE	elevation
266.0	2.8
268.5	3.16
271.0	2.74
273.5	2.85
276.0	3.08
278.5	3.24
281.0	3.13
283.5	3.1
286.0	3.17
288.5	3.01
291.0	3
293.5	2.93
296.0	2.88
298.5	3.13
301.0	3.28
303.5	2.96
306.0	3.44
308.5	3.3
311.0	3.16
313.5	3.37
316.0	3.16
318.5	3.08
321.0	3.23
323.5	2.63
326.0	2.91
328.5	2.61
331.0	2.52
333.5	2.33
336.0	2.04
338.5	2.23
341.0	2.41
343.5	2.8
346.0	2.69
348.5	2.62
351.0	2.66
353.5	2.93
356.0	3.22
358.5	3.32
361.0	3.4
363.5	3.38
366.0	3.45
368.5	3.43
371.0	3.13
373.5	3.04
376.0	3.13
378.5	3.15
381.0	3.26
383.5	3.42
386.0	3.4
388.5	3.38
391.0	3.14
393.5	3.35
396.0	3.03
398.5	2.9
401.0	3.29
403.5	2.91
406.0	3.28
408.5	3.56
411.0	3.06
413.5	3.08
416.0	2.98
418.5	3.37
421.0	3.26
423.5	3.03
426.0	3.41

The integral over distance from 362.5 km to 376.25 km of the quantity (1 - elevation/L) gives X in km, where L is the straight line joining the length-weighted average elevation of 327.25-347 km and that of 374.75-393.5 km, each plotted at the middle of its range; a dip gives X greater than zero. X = -1.2 km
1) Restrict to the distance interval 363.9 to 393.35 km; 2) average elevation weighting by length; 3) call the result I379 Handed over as 3.27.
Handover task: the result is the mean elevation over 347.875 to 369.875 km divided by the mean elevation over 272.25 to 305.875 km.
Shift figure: 1.03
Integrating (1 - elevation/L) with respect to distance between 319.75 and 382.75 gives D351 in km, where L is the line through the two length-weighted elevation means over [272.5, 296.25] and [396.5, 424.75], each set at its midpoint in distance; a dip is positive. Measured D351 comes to 4.1 km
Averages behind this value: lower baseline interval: 3.05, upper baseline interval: 3.15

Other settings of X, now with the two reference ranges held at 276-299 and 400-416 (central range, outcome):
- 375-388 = -0.5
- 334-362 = 3.4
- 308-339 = 2.8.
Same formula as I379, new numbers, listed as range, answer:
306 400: 3.01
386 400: 3.18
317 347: 2.63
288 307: 3.08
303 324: 3.17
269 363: 2.94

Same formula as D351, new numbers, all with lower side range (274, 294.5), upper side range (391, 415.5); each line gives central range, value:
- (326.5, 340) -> 3.2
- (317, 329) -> 0.7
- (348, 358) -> 0.7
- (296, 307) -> -0.3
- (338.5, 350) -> 2.0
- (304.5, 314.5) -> -0.7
